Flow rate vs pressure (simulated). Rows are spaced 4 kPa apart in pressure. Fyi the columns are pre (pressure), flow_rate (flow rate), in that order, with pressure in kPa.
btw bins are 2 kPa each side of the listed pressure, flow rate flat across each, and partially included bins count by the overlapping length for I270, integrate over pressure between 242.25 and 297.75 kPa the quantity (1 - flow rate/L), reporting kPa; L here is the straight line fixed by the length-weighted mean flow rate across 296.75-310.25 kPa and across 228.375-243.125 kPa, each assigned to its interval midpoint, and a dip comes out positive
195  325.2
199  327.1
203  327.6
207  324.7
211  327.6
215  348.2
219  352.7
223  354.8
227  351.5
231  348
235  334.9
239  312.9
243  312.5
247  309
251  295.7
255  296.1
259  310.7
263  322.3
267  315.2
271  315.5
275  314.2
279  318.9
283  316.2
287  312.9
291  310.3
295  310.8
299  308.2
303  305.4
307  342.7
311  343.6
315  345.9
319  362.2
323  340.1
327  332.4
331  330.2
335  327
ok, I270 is 2.4 kPa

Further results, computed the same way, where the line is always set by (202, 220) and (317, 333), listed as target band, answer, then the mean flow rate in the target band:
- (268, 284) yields 1.1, 316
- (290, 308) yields 1.4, 314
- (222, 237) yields -0.5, 347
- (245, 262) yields 1.7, 304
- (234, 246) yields 0.7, 318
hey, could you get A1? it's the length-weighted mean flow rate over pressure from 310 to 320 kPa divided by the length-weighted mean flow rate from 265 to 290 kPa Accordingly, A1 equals 1.11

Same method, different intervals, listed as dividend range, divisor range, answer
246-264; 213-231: 0.87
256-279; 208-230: 0.91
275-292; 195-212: 0.96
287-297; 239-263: 1.01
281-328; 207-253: 0.99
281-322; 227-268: 1.03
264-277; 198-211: 0.97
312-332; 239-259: 1.12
